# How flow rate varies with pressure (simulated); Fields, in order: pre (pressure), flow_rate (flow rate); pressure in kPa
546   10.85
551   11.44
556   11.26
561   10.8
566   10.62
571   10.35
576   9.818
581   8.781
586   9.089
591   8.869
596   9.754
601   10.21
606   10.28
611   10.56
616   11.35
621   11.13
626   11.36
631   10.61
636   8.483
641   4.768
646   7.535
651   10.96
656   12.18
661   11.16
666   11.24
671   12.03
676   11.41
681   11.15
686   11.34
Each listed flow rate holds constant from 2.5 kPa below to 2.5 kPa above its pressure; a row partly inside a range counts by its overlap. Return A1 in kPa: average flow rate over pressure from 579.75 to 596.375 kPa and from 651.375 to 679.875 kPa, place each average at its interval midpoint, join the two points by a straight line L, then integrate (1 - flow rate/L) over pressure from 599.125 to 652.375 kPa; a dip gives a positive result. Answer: 2.49 kPa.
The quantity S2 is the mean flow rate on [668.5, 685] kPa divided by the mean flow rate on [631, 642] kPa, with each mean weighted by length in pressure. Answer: 1.5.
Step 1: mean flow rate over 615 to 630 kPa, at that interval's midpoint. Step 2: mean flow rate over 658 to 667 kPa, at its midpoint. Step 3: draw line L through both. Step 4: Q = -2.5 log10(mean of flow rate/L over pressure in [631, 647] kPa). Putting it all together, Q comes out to 0.45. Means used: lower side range 11.2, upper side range 11.2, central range 7.45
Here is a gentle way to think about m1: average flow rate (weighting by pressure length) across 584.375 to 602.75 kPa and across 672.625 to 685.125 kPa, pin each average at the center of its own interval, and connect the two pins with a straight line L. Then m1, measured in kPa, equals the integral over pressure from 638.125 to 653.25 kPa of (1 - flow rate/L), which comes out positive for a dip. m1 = 4.15 kPa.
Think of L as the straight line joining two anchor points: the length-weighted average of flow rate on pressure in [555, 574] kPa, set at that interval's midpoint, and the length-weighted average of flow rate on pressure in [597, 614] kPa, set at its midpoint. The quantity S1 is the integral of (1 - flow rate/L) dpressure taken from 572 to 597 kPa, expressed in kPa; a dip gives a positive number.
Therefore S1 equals 2.9 kPa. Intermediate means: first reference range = 10.7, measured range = 9.3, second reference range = 10.3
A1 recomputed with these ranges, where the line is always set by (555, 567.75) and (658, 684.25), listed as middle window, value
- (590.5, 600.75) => 1.3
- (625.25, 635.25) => 0.6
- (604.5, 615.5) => 0.5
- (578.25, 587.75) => 1.8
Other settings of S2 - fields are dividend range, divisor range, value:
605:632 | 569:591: 1.16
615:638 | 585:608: 1.10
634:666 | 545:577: 0.87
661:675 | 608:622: 1.05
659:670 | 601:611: 1.10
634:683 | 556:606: 1.02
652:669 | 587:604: 1.20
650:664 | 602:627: 1.06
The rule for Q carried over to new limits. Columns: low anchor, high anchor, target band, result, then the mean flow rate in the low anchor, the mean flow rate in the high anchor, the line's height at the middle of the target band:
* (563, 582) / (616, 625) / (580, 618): 0.09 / 10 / 11.2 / 10.7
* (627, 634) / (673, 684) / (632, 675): 0.11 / 10.6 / 11.3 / 11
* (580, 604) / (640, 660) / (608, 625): -0.18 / 9.4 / 9.34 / 9.37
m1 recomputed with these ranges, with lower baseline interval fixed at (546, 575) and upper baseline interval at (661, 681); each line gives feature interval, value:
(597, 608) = 0.9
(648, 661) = 0.0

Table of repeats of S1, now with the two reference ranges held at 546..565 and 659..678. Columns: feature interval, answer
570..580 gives 1.2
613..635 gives 0.8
